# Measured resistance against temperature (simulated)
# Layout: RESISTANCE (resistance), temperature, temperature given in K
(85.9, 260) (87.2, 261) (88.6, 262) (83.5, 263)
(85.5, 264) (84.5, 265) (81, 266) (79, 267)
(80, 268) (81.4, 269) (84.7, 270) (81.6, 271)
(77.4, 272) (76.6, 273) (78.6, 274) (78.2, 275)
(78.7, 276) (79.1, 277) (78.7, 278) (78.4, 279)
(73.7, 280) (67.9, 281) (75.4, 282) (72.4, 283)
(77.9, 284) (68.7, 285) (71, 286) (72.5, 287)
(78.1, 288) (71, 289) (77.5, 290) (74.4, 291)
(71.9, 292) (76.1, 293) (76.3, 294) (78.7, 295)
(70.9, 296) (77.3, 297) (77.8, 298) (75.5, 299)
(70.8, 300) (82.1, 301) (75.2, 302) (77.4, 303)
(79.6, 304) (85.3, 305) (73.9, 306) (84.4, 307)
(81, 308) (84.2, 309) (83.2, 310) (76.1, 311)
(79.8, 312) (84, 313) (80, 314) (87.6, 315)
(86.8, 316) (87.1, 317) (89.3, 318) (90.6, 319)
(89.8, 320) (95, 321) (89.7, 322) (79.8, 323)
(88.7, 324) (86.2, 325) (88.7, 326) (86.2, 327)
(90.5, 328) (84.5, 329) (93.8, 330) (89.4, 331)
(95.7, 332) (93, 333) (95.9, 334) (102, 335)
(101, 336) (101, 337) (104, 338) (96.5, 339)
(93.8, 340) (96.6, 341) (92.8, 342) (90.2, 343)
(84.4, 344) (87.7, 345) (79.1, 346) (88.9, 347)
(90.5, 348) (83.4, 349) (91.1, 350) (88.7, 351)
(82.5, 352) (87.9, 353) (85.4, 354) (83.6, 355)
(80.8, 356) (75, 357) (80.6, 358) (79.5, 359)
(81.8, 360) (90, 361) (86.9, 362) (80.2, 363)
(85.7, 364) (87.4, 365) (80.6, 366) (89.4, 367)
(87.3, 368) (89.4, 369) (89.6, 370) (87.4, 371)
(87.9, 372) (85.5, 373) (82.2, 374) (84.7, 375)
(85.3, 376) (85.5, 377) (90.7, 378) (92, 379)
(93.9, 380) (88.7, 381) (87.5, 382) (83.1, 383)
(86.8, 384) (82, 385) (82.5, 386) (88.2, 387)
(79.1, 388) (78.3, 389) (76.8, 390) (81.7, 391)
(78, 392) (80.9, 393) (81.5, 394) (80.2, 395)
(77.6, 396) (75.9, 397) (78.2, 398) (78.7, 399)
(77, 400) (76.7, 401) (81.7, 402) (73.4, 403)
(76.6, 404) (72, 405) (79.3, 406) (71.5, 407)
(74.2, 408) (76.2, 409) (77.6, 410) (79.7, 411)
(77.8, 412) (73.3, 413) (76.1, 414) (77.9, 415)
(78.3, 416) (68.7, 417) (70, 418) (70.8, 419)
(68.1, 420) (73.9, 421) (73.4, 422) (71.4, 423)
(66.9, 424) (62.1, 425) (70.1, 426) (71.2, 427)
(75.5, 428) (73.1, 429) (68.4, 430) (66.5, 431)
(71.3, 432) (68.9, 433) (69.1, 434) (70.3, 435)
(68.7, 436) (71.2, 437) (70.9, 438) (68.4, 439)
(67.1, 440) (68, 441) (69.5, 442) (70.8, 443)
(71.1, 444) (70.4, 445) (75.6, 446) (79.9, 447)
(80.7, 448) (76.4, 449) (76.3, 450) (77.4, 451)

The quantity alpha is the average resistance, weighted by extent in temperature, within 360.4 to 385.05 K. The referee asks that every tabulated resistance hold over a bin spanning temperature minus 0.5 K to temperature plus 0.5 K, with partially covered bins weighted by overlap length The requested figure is 86.9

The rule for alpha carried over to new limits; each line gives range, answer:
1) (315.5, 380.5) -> 88.5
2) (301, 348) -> 88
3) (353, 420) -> 81.2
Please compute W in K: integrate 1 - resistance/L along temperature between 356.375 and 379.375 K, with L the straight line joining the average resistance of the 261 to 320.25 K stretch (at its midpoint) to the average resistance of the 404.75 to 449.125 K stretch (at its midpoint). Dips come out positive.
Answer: -3.1 K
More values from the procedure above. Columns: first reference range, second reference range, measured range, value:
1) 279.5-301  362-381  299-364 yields -4.8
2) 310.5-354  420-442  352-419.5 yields -2.2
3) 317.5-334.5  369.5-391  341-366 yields 0.7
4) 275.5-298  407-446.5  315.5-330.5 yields -2.9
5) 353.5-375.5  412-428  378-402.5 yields -1.1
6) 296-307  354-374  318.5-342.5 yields -3.5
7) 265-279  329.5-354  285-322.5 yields 2.4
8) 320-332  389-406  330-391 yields -3.0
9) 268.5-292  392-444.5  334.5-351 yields -3.9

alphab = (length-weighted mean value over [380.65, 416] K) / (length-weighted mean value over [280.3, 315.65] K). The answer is 1.03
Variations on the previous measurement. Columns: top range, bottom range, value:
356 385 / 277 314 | 1.12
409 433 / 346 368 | 0.85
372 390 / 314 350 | 0.94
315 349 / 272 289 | 1.21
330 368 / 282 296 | 1.20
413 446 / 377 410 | 0.88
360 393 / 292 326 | 1.04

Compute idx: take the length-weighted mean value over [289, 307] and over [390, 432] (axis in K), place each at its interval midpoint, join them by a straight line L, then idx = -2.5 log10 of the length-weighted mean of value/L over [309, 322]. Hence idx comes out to -0.13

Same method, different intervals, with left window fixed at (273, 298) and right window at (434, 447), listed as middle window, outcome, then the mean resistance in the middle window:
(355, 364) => -0.13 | 82.2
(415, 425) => 0.00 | 71.2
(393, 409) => -0.08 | 77.1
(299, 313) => -0.07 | 79.5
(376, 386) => -0.21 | 87.4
